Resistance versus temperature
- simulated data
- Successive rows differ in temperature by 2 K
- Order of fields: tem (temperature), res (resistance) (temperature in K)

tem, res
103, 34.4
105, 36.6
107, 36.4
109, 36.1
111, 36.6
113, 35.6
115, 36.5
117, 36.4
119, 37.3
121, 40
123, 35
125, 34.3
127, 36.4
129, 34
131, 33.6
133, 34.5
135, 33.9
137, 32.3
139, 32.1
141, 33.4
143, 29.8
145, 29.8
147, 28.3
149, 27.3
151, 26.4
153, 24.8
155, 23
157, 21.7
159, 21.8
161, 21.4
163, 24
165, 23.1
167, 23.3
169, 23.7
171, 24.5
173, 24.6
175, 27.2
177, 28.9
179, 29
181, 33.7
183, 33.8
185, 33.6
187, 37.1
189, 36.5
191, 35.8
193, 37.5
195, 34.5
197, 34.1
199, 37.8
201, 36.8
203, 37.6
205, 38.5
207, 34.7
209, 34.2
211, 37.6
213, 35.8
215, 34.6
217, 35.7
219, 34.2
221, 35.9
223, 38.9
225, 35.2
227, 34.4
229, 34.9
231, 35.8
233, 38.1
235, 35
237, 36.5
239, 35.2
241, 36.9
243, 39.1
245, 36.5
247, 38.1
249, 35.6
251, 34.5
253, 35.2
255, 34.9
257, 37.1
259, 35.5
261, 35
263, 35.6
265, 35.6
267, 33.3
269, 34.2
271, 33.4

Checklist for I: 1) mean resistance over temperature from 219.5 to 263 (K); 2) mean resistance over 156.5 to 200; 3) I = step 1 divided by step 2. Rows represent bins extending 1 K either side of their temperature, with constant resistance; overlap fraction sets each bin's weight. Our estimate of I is 1.2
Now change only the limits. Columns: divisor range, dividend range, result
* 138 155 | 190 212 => 1.27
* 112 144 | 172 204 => 0.97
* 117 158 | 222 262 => 1.15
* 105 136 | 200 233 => 1.01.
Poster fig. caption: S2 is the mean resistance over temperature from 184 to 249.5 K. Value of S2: 36.1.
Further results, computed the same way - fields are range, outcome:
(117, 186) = 29.5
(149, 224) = 31.2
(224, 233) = 35.4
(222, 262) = 36.1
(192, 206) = 36.7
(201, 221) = 35.9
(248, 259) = 35.5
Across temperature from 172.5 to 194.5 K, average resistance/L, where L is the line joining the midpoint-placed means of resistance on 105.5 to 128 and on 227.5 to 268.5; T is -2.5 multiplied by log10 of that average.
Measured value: 0.11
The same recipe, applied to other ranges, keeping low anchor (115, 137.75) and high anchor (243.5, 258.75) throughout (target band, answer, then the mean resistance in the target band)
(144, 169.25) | 0.40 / 24.5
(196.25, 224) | -0.01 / 36.2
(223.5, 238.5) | 0.00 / 35.8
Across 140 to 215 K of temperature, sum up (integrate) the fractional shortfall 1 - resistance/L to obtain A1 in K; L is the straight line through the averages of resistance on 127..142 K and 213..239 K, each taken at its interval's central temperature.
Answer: 9.07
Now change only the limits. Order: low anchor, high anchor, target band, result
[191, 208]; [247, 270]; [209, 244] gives -0.2 K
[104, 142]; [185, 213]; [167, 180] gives 3.6 K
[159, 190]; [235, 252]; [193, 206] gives -2.3 K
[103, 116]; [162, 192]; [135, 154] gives 1.8 K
